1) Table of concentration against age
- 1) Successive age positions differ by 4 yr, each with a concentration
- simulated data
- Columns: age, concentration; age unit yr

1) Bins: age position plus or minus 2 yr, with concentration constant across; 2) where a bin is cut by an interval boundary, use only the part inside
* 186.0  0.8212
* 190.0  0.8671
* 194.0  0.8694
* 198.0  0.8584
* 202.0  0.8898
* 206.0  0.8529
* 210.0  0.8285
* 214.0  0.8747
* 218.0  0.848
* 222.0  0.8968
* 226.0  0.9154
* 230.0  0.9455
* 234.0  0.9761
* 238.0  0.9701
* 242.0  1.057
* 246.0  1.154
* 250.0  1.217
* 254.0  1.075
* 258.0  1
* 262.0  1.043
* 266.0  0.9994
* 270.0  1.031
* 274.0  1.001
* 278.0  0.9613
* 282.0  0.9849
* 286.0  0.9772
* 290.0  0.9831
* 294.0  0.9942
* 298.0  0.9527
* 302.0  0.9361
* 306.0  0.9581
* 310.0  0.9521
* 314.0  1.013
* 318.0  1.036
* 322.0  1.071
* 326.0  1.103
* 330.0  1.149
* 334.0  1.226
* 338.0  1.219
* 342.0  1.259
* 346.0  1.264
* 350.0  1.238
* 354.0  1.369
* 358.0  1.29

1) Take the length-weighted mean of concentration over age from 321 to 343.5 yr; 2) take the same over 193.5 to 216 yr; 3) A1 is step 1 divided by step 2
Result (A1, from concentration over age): 1.36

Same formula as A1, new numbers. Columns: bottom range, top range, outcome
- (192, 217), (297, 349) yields 1.27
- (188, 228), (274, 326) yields 1.14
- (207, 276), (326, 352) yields 1.23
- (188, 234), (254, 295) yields 1.14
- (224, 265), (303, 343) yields 1.05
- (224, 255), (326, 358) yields 1.20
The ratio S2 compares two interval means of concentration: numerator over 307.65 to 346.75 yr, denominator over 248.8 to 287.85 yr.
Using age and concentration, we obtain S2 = 1.10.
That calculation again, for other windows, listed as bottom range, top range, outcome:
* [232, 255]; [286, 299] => 0.91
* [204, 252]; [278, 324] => 1.03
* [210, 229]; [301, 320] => 1.11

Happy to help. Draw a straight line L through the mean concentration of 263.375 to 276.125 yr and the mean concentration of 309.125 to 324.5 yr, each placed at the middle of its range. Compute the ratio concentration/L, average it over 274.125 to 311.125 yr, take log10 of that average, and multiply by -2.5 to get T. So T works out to 0.05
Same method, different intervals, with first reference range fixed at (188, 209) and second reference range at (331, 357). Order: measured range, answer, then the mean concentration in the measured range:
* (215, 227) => 0.052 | 0.883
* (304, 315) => 0.199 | 0.971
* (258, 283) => 0.059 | 1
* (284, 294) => 0.133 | 0.983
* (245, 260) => -0.101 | 1.11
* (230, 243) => -0.022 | 0.988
